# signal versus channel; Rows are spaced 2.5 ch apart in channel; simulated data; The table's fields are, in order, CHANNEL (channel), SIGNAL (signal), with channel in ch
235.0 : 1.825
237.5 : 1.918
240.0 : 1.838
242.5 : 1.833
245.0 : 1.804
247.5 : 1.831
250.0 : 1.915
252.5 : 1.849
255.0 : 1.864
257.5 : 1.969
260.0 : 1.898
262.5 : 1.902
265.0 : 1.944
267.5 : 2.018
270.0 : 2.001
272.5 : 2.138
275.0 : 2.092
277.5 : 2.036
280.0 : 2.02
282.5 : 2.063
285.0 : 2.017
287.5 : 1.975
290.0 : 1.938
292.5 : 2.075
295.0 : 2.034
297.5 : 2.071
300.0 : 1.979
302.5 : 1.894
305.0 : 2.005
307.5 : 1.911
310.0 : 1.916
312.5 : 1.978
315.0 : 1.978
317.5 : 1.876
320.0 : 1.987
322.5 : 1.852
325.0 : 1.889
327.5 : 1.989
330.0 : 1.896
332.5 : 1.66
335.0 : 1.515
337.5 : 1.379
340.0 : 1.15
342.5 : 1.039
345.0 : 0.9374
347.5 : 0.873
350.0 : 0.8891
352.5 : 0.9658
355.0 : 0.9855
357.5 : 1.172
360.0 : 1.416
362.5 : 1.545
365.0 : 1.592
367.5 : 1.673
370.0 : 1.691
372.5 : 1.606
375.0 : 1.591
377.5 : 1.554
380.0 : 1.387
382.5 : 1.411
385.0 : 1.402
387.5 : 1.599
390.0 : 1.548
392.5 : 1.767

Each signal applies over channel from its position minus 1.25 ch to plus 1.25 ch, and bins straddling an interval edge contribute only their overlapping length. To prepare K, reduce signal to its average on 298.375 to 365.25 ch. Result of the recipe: 1.57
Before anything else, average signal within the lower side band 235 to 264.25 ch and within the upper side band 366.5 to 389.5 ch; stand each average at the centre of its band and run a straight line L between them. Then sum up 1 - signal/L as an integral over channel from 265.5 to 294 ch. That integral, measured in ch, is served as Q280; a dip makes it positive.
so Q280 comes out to -3.7 ch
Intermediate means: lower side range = 1.87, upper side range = 1.54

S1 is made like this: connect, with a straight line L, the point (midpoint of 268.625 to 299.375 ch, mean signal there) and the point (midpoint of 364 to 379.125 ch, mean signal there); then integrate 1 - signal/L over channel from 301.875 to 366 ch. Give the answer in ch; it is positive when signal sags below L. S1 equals 9.30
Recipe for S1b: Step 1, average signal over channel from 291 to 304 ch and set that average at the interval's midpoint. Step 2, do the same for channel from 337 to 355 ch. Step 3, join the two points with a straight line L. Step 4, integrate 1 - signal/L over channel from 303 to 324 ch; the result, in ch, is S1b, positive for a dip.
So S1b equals -3.3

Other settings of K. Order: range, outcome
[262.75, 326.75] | 1.99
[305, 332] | 1.92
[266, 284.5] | 2.05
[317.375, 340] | 1.74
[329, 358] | 1.2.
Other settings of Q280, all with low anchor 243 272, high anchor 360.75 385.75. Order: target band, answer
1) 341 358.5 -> 6.9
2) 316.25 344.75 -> 0.9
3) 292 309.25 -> -2.1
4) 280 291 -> -1.1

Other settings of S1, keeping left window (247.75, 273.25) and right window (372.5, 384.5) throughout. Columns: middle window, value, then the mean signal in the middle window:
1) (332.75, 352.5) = 6.08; 1.13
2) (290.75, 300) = -1.20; 2.04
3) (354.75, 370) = 1.01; 1.45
